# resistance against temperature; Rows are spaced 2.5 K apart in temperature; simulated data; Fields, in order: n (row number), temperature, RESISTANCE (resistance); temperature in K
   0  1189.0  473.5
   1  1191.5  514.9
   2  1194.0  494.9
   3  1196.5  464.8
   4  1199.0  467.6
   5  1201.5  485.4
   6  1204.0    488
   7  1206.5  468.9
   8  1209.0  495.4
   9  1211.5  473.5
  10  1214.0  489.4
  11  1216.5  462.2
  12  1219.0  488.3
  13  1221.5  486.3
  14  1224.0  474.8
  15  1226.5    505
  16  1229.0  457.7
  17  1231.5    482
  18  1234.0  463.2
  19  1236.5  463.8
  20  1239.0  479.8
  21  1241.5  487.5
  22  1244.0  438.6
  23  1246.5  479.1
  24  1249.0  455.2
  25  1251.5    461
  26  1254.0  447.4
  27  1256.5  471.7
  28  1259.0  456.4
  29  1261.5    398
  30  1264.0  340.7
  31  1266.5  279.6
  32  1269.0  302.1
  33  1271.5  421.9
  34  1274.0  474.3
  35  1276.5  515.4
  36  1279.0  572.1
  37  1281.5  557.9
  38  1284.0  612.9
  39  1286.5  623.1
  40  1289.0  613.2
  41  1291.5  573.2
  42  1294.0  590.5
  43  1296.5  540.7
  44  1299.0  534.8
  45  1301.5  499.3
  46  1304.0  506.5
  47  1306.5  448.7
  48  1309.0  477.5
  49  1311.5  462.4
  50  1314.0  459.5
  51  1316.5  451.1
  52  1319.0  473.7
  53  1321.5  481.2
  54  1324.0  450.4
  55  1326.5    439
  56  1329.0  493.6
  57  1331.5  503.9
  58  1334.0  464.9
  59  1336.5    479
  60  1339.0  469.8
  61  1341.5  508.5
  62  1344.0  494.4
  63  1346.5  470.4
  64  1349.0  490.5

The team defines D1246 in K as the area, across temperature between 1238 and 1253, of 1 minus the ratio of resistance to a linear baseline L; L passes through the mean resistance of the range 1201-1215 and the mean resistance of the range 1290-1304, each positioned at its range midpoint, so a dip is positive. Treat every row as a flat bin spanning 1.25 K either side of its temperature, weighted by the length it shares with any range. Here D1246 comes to 1.26 K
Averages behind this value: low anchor 483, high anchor 545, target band 466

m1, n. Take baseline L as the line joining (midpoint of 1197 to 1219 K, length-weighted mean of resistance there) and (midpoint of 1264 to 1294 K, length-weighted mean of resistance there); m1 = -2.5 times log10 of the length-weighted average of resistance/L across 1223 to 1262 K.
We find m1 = 0.06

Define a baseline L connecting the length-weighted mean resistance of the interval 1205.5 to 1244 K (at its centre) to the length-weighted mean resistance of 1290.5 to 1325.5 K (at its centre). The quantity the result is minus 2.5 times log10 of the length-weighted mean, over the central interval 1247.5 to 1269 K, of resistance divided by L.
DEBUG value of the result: 0.19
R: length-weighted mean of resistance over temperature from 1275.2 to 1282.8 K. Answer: 548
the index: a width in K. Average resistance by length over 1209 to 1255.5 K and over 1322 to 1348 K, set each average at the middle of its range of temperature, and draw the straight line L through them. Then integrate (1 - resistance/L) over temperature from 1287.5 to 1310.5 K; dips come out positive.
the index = -2.71 K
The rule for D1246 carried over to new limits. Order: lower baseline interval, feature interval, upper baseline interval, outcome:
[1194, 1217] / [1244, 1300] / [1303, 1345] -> -1.2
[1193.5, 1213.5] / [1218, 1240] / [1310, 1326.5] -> -0.1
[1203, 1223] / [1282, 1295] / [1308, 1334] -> -3.5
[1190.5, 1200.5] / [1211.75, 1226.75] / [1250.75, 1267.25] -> -0.8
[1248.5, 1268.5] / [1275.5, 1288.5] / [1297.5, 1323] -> -4.1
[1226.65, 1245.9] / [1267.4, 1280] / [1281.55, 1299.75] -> 2.3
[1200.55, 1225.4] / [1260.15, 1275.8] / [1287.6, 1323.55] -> 3.8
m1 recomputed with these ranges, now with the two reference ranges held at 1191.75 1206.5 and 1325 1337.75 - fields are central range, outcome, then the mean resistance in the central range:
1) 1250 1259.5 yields 0.05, 459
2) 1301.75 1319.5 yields 0.01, 470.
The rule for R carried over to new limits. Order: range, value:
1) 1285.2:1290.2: 618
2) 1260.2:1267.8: 340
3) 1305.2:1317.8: 460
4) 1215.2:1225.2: 478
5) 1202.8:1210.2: 484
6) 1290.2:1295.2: 582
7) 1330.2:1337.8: 483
